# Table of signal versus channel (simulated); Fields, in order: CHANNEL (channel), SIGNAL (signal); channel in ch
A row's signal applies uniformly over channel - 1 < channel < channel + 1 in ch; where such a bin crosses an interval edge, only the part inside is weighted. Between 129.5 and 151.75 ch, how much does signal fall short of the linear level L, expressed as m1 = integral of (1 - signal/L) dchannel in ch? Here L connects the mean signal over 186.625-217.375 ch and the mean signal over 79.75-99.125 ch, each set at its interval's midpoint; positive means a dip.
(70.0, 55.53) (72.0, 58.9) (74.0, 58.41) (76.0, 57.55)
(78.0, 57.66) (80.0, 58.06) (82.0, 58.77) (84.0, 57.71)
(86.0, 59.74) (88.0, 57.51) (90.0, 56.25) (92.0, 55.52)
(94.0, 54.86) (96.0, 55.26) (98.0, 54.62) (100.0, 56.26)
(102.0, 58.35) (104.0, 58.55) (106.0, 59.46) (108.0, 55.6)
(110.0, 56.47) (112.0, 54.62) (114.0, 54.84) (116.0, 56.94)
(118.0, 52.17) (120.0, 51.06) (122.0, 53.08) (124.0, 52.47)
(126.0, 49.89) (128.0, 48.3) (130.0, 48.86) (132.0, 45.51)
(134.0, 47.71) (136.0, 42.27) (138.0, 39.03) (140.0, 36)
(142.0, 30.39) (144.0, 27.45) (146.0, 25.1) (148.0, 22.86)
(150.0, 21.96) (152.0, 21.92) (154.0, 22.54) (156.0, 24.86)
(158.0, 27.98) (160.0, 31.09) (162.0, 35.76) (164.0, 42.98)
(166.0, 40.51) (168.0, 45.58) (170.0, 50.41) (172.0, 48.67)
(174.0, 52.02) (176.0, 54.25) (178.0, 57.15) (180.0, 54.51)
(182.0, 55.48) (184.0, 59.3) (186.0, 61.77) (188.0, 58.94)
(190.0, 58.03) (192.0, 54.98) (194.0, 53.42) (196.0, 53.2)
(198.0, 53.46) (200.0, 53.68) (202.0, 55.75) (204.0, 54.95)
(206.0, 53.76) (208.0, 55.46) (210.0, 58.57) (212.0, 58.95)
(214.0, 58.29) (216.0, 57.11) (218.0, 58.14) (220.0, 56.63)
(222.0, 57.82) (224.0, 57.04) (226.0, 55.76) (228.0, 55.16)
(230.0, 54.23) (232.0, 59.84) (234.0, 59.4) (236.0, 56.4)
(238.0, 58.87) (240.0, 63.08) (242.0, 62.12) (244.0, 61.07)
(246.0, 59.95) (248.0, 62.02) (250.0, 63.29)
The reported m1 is 8.7 ch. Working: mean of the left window 56.8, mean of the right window 56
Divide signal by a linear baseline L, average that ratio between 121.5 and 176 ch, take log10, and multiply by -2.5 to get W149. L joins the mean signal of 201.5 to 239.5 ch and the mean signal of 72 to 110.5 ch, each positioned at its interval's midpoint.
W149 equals 0.43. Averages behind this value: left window 57.2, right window 57.1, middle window 38.5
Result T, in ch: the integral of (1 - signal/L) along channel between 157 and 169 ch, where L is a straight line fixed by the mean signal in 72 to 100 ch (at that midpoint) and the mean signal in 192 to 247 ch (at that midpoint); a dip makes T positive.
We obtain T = 4.2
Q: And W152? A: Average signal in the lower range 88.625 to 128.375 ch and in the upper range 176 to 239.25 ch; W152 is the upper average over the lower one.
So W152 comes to 1.03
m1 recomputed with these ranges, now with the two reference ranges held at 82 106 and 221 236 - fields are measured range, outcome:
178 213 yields 0.5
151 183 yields 8.6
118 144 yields 5.5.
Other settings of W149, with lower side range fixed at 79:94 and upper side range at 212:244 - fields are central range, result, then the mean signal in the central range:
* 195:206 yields 0.07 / 54.2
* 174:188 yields 0.02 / 56.8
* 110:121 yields 0.07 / 54.2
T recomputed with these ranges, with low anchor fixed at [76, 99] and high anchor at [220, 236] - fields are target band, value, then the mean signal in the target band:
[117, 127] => 0.91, 51.7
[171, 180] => 0.60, 53.2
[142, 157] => 8.61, 24.3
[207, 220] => -0.16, 57.7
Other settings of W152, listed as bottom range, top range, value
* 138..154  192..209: 2.01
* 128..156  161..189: 1.53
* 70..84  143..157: 0.41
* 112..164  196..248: 1.47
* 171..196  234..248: 1.08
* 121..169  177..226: 1.53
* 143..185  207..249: 1.49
